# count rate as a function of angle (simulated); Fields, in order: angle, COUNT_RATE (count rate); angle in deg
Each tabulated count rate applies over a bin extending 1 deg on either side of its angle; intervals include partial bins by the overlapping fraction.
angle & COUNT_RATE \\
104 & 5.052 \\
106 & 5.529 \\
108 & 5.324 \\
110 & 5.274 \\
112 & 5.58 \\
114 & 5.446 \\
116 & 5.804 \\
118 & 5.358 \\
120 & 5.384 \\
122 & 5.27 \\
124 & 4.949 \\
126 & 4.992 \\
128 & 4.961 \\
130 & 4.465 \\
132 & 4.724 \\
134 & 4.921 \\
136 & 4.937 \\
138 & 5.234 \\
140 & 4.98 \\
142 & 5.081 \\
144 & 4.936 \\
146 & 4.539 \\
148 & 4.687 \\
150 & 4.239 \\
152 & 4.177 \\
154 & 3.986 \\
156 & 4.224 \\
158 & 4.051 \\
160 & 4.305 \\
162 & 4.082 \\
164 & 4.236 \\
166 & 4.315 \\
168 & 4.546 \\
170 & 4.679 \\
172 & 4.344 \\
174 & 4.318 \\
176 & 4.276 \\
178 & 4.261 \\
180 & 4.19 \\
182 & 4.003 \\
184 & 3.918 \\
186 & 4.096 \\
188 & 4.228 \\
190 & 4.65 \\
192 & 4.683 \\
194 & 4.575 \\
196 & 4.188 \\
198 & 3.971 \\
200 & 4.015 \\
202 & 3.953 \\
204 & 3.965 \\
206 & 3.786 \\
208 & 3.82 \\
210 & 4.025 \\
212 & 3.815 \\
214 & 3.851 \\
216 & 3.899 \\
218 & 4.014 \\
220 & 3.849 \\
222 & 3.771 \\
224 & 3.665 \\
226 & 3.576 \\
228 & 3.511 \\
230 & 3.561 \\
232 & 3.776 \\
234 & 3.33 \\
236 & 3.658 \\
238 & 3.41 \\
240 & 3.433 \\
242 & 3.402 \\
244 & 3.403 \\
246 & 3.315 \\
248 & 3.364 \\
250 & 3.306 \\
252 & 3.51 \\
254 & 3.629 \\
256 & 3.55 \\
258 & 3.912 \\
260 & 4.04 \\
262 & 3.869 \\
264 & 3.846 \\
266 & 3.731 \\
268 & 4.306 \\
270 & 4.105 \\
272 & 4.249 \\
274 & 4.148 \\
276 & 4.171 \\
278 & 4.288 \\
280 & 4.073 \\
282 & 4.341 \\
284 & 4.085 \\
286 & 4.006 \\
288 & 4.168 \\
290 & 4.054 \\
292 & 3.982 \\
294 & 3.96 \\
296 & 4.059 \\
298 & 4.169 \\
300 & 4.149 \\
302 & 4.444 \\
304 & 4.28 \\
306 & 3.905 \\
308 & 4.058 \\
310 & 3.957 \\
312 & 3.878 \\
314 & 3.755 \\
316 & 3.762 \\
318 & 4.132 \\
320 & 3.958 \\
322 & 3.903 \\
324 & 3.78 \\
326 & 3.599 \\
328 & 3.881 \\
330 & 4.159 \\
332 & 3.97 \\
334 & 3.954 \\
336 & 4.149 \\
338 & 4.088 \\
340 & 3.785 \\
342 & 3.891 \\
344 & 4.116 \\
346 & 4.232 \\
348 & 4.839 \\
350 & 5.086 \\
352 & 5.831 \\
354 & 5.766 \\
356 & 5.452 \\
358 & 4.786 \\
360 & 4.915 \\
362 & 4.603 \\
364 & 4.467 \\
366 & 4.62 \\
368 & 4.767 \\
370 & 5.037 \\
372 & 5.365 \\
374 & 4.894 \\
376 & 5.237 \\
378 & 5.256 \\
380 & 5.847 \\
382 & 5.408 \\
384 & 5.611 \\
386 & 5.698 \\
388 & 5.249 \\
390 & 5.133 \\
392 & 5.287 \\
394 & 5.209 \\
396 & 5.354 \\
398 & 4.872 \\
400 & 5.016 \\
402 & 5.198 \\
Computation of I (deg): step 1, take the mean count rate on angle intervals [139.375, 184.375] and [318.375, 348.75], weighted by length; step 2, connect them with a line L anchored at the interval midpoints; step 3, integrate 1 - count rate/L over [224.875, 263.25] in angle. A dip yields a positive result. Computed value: 5.8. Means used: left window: 4.37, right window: 4.02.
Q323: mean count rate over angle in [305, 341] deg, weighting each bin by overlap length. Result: 3.93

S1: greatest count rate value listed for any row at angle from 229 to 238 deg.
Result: 3.776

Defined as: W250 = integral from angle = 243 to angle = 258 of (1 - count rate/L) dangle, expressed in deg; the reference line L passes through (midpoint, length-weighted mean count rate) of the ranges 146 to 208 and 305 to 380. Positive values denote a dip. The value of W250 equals 3.0 deg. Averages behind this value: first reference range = 4.23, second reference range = 4.45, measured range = 3.47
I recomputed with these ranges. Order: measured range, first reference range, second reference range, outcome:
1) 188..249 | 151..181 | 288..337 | 5.24 deg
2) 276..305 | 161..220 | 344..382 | 3.23 deg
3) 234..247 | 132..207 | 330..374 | 3.05 deg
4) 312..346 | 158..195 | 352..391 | 7.18 deg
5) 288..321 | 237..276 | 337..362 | 1.57 deg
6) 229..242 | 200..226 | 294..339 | 1.25 deg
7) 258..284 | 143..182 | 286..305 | 0.49 deg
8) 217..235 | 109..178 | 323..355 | 3.51 deg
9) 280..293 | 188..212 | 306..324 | -0.43 deg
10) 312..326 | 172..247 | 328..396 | 2.23 deg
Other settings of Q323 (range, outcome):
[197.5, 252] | 3.68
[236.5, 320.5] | 3.91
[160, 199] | 4.29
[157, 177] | 4.32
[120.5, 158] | 4.73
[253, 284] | 4.02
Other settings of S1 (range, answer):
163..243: 4.683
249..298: 4.341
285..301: 4.169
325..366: 5.831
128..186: 5.234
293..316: 4.444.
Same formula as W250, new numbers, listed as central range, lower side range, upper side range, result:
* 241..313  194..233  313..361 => 2.91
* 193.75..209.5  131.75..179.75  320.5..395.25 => 1.88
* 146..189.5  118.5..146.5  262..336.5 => 4.69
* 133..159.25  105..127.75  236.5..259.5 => 1.70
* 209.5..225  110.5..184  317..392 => 2.73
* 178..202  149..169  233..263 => -1.44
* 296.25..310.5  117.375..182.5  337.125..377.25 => 1.81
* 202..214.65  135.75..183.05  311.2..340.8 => 1.18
